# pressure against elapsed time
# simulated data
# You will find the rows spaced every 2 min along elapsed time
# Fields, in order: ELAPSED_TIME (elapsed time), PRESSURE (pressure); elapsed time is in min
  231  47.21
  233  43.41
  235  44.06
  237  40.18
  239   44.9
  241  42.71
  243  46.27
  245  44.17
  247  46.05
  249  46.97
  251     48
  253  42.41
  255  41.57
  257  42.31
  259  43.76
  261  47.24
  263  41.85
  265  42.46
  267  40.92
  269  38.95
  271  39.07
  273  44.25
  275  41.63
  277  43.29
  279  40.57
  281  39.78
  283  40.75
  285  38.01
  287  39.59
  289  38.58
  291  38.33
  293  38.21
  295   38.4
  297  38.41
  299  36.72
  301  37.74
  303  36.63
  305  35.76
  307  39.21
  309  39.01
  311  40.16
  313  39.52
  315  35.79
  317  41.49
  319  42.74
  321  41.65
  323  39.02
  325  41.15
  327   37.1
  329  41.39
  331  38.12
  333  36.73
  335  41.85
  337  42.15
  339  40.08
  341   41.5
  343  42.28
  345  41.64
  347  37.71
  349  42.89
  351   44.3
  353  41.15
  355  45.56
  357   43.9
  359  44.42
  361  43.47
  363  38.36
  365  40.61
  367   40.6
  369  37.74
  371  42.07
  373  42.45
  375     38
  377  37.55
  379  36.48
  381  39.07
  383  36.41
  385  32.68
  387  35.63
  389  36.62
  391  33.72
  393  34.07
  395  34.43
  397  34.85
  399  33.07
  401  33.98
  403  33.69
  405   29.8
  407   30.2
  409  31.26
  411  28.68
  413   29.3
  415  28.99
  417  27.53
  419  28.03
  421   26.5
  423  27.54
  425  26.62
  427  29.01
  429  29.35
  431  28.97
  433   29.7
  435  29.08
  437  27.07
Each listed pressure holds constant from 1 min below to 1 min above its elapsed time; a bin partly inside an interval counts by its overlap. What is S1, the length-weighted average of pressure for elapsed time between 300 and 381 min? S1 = 40.2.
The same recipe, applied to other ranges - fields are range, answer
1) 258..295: 40.9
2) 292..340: 39.1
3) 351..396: 39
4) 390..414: 32.3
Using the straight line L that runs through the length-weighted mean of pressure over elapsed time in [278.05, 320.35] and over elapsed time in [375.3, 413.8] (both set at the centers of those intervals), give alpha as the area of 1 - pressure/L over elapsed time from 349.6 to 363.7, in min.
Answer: -2.86 min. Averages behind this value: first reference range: 38.8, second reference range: 33.9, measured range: 43.1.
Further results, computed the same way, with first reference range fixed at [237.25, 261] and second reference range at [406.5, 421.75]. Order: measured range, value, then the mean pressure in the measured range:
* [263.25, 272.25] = 0.4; 40.6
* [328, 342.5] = -1.6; 40.3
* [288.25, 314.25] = 0.9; 38.2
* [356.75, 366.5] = -2.4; 41.9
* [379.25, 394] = -1.9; 35.5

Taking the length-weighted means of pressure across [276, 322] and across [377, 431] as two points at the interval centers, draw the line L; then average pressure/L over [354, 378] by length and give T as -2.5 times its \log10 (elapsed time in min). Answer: -0.19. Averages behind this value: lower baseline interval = 39.1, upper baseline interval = 31.9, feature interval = 41.2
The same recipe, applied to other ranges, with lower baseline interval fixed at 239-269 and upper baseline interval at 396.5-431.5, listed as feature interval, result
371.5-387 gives -0.14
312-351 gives -0.09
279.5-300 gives 0.06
